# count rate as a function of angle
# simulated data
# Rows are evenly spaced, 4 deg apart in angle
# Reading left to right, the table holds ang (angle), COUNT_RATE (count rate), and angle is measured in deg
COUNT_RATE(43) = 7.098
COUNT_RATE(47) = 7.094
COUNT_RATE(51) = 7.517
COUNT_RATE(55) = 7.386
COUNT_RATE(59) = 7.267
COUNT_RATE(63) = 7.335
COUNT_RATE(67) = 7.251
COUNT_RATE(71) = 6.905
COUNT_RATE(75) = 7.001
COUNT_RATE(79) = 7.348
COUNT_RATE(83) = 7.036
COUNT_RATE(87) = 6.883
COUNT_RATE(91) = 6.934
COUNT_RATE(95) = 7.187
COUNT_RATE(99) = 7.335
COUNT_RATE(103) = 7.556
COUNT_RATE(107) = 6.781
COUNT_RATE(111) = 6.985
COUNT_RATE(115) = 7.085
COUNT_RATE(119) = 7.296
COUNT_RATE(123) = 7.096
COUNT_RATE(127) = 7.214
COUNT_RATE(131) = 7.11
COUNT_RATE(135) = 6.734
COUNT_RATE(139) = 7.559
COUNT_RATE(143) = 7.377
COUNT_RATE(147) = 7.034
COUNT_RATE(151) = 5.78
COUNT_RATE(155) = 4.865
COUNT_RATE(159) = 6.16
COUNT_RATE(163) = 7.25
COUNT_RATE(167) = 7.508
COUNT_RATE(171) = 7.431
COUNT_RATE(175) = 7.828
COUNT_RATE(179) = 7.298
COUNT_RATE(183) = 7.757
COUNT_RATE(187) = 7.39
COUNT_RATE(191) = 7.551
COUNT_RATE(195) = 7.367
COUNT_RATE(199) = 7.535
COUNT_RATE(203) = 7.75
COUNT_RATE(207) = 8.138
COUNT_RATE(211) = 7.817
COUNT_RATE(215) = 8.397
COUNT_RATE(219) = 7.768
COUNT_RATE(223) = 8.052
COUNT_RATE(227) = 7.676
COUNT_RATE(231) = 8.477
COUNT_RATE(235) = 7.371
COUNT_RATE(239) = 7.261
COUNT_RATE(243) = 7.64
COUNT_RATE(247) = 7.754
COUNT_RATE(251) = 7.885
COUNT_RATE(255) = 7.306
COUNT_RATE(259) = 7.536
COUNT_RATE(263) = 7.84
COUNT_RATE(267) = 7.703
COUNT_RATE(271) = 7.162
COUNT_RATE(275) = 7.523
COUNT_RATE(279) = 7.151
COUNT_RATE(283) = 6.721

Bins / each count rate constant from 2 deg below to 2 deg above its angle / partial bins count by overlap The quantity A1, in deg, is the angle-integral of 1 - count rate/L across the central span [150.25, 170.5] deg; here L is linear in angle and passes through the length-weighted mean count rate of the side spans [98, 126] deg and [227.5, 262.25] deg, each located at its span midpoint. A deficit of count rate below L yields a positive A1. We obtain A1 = 2.5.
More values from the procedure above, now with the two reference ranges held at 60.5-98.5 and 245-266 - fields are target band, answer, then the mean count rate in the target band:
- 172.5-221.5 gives -1.5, 7.72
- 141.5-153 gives 1.0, 6.7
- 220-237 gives -0.7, 7.89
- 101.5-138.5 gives 0.7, 7.11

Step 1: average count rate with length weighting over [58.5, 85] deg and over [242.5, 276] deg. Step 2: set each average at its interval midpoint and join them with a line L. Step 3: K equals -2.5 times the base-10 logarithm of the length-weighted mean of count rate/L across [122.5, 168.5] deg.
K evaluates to 0.083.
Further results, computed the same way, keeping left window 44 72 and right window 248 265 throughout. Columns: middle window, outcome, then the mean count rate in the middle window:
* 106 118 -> 0.06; 6.99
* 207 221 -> -0.06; 8.01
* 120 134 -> 0.04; 7.12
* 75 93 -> 0.04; 7.04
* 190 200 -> 0.01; 7.47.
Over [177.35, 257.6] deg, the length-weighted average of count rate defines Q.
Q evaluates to 7.71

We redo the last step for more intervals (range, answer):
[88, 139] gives 7.12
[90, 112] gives 7.15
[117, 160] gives 6.76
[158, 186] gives 7.36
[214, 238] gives 7.91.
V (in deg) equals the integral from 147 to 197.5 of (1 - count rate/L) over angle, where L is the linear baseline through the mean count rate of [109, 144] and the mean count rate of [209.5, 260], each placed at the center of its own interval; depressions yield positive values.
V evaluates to 2.7 deg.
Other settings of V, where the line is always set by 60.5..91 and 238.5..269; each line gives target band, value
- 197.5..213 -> -0.7 deg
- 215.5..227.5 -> -0.6 deg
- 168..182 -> -0.3 deg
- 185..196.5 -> 0.0 deg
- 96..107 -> -0.2 deg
